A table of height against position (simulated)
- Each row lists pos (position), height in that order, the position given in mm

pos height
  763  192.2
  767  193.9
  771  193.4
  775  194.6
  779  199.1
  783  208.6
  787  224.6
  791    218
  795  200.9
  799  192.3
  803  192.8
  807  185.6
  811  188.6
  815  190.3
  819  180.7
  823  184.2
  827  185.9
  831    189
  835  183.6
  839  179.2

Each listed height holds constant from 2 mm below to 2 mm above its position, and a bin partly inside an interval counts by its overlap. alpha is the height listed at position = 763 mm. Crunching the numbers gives 192.2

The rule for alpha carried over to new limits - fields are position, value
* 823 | 184.2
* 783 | 208.6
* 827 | 185.9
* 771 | 193.4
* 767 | 193.9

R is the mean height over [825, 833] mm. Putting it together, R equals 187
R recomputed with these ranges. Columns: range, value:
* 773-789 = 207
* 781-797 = 213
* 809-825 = 186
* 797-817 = 190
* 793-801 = 197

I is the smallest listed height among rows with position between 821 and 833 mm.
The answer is 184.2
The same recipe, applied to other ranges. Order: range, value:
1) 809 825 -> 180.7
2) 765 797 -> 193.4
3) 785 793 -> 218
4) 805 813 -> 185.6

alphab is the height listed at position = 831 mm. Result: 189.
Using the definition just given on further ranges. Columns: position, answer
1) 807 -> 185.6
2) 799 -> 192.3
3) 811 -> 188.6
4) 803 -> 192.8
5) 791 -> 218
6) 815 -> 190.3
